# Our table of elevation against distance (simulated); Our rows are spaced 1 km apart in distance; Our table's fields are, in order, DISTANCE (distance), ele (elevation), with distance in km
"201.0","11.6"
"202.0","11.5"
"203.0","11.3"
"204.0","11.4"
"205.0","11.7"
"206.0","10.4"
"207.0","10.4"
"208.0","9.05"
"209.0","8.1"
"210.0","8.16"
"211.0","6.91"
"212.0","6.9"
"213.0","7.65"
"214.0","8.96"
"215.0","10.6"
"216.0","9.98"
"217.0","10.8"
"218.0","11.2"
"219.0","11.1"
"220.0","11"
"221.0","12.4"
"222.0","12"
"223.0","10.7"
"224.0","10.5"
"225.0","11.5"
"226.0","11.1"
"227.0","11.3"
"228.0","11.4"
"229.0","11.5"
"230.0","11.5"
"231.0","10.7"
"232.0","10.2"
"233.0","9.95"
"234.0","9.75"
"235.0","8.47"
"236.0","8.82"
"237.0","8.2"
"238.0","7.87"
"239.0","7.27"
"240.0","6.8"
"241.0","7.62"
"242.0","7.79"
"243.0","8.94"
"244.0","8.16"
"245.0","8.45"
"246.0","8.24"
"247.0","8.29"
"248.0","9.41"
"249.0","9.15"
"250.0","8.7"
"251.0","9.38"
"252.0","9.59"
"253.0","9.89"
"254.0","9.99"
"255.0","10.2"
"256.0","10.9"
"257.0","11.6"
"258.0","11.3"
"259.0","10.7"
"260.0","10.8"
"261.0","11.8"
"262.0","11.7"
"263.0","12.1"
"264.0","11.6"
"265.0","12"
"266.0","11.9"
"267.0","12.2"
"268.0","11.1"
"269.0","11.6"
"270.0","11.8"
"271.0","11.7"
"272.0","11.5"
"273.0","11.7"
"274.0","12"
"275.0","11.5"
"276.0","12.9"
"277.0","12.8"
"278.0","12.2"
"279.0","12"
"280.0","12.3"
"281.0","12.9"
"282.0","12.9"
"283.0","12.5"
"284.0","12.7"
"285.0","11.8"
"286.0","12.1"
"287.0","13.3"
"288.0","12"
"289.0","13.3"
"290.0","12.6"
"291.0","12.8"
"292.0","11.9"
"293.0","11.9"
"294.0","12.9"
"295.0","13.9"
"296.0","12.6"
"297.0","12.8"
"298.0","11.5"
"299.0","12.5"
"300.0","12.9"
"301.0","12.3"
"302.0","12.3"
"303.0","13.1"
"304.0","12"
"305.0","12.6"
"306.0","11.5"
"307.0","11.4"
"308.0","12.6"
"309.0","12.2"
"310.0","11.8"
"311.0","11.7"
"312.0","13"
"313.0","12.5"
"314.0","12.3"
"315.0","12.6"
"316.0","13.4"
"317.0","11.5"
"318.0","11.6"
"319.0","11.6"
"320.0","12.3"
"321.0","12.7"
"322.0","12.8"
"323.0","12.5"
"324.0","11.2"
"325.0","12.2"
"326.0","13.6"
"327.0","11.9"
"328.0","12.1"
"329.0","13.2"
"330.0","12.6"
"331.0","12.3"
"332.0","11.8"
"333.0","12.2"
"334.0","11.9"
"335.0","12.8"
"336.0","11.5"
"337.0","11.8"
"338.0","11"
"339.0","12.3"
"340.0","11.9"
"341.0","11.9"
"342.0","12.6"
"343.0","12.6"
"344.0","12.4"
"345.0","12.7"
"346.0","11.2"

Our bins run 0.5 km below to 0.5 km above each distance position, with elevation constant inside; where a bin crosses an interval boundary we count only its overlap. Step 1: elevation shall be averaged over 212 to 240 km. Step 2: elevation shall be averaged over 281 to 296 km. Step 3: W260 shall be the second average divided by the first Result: 1.25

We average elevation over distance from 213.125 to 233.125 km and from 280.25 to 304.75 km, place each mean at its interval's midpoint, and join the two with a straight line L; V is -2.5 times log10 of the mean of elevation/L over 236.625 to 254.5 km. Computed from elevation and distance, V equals 0.32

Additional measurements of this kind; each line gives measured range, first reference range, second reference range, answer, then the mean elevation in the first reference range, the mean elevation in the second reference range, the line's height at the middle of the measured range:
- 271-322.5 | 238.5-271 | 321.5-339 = -0.103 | 10.1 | 12.2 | 11.3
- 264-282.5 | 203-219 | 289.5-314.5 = -0.050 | 9.59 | 12.4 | 11.5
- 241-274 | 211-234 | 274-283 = 0.128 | 10.5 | 12.4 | 11.7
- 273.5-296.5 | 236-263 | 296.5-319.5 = -0.129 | 9.38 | 12.2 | 11.1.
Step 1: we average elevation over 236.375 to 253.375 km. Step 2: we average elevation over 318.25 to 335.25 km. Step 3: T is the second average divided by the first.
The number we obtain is 1.46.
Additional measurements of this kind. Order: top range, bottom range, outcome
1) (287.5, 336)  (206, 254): 1.30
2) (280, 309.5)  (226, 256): 1.34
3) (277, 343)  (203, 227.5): 1.21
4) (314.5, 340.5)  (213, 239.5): 1.19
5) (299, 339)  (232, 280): 1.19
